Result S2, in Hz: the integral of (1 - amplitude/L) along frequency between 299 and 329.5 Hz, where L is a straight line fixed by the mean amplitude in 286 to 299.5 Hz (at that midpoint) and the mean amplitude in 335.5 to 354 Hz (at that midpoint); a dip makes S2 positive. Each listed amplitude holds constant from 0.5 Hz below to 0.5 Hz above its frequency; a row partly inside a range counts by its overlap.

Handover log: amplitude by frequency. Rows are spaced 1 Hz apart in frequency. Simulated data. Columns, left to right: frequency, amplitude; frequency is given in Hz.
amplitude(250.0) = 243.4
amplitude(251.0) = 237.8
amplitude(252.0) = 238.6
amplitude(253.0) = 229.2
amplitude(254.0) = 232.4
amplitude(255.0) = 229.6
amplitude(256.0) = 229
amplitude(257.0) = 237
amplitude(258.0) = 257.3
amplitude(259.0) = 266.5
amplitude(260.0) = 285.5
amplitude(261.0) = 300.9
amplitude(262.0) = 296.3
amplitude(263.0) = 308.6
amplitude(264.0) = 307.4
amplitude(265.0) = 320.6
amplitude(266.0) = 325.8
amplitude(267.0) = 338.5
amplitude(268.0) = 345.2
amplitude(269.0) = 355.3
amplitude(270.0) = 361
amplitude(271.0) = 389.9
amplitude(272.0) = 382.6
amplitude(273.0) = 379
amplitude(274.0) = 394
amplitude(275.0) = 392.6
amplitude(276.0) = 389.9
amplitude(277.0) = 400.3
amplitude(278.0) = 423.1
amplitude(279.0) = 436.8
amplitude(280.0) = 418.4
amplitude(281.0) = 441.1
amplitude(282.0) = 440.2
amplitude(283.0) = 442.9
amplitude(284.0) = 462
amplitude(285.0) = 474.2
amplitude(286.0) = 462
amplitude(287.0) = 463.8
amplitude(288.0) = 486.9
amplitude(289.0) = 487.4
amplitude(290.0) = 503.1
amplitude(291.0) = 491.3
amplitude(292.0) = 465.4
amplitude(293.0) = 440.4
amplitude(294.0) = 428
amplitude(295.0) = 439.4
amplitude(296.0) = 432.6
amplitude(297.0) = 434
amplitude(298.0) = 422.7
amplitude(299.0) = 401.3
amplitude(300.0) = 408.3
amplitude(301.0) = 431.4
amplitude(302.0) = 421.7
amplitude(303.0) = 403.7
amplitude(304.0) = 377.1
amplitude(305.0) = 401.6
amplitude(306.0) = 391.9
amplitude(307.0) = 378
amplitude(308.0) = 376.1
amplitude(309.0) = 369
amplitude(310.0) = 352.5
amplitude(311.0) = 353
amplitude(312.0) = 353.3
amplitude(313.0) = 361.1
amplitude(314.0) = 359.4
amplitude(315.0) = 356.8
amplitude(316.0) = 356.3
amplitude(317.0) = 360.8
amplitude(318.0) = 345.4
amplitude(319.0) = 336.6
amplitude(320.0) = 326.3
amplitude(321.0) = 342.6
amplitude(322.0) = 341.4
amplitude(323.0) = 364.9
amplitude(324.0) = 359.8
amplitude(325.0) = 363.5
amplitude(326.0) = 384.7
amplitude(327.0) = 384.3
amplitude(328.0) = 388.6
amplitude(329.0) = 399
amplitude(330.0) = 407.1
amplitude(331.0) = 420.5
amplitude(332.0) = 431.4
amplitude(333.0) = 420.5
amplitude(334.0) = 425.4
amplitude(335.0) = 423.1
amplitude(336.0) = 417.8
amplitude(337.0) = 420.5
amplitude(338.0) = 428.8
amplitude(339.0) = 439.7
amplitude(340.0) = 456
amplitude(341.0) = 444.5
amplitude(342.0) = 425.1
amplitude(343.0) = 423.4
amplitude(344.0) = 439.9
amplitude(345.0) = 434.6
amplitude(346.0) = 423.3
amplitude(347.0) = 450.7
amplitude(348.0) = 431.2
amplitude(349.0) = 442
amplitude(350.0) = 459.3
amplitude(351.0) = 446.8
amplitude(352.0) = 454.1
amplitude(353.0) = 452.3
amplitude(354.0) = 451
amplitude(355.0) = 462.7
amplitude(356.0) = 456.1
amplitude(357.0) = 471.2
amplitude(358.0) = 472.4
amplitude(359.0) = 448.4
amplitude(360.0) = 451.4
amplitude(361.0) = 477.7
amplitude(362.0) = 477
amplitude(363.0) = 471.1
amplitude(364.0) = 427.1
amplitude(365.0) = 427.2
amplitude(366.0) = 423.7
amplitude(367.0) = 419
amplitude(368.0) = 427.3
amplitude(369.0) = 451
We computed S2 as 5.1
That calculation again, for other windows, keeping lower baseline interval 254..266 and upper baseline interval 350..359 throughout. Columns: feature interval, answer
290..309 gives -3.72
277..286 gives -3.49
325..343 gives 0.06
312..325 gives 1.24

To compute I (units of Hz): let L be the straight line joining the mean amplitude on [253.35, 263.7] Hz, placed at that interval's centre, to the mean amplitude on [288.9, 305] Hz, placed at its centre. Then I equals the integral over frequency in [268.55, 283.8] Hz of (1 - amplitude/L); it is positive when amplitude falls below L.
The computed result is -2.7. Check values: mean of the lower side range 265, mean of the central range 404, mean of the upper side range 434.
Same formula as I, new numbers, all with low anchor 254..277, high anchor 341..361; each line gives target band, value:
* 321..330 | 0.8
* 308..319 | 1.0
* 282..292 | -3.4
